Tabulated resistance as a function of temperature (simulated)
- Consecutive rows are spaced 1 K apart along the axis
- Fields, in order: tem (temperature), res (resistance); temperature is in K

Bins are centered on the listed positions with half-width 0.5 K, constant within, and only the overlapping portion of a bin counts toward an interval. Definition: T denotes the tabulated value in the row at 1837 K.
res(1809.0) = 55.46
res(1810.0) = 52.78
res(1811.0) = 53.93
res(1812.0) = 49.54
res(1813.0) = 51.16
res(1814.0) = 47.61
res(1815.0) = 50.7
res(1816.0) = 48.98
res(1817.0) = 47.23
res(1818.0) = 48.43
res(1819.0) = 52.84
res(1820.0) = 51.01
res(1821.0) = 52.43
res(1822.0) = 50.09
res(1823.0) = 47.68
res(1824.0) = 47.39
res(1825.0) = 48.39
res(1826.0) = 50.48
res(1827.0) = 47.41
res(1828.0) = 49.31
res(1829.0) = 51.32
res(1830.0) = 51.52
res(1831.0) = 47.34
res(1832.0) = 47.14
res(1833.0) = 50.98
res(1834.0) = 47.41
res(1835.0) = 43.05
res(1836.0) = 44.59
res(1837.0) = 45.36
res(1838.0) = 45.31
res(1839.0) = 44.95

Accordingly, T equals 45.36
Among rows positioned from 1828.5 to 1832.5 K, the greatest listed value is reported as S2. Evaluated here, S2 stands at 51.52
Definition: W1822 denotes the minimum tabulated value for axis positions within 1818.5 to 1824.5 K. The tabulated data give 47.39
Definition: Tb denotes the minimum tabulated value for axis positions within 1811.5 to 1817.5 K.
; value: 47.23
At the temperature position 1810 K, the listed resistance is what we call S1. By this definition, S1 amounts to 52.78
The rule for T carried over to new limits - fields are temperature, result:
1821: 52.43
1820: 51.01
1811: 53.93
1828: 49.31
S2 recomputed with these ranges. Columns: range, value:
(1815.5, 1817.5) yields 48.98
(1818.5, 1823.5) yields 52.84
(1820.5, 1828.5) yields 52.43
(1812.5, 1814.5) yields 51.16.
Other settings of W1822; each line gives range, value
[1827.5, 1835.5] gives 43.05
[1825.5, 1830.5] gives 47.41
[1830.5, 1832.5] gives 47.14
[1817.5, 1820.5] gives 48.43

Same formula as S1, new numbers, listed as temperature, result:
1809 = 55.46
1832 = 47.14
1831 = 47.34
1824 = 47.39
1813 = 51.16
